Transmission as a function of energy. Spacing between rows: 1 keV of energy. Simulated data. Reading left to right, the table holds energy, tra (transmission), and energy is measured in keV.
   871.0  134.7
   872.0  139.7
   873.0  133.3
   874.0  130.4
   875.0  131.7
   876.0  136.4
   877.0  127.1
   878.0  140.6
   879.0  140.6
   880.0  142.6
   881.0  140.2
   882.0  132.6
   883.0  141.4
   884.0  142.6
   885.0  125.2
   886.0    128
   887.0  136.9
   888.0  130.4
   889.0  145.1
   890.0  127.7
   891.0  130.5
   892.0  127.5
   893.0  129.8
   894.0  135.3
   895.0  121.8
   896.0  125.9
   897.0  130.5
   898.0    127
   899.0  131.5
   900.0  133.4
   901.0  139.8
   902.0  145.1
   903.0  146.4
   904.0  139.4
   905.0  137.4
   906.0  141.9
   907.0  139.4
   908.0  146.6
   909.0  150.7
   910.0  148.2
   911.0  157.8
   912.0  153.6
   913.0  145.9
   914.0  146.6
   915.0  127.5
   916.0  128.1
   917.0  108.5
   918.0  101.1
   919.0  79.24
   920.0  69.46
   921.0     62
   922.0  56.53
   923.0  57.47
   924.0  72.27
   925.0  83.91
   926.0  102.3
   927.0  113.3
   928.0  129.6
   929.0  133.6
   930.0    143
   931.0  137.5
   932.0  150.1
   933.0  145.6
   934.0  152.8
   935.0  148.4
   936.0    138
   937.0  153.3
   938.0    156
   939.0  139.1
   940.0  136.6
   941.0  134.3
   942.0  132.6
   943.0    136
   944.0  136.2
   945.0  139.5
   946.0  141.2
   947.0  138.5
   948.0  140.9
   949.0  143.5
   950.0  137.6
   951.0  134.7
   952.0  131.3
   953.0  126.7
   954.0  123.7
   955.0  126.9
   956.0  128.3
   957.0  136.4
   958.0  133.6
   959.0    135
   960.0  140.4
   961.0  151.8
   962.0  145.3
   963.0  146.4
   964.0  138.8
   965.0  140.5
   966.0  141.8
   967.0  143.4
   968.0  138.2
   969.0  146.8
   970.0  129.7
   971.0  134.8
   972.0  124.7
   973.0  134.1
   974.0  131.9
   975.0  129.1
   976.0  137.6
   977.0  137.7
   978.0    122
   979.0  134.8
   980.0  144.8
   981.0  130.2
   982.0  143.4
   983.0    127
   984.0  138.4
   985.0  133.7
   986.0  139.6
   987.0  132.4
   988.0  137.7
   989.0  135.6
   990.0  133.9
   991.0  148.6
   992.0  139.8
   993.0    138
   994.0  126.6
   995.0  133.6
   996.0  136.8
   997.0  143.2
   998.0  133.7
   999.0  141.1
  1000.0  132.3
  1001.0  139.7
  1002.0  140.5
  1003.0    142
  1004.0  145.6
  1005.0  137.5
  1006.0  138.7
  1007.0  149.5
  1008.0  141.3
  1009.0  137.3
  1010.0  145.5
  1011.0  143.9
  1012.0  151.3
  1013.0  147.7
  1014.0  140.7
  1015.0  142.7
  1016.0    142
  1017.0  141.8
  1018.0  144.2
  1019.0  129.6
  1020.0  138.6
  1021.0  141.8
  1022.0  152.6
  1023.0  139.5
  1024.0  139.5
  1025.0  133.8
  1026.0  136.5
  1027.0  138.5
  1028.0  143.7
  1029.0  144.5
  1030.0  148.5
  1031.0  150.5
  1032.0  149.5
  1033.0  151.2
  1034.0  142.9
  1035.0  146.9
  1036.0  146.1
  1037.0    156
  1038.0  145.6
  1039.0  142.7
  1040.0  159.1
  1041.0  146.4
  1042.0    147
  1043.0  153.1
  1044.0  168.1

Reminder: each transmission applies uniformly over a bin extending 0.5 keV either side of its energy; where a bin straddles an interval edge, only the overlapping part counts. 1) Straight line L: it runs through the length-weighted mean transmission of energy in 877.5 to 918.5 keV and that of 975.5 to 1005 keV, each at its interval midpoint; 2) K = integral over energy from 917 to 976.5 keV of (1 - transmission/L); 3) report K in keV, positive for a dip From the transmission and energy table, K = 3.6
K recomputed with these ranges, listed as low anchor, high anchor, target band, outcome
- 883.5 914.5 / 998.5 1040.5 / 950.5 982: 1.2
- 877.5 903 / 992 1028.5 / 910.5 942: 3.4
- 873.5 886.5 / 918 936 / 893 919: -3.2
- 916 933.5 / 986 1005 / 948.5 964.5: -2.3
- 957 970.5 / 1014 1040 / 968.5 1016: 1.4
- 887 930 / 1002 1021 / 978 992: 0.1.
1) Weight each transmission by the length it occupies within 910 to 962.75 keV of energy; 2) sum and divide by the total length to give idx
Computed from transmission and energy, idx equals 128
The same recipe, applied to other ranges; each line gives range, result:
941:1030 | 138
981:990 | 136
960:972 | 141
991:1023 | 141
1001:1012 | 142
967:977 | 135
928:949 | 141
